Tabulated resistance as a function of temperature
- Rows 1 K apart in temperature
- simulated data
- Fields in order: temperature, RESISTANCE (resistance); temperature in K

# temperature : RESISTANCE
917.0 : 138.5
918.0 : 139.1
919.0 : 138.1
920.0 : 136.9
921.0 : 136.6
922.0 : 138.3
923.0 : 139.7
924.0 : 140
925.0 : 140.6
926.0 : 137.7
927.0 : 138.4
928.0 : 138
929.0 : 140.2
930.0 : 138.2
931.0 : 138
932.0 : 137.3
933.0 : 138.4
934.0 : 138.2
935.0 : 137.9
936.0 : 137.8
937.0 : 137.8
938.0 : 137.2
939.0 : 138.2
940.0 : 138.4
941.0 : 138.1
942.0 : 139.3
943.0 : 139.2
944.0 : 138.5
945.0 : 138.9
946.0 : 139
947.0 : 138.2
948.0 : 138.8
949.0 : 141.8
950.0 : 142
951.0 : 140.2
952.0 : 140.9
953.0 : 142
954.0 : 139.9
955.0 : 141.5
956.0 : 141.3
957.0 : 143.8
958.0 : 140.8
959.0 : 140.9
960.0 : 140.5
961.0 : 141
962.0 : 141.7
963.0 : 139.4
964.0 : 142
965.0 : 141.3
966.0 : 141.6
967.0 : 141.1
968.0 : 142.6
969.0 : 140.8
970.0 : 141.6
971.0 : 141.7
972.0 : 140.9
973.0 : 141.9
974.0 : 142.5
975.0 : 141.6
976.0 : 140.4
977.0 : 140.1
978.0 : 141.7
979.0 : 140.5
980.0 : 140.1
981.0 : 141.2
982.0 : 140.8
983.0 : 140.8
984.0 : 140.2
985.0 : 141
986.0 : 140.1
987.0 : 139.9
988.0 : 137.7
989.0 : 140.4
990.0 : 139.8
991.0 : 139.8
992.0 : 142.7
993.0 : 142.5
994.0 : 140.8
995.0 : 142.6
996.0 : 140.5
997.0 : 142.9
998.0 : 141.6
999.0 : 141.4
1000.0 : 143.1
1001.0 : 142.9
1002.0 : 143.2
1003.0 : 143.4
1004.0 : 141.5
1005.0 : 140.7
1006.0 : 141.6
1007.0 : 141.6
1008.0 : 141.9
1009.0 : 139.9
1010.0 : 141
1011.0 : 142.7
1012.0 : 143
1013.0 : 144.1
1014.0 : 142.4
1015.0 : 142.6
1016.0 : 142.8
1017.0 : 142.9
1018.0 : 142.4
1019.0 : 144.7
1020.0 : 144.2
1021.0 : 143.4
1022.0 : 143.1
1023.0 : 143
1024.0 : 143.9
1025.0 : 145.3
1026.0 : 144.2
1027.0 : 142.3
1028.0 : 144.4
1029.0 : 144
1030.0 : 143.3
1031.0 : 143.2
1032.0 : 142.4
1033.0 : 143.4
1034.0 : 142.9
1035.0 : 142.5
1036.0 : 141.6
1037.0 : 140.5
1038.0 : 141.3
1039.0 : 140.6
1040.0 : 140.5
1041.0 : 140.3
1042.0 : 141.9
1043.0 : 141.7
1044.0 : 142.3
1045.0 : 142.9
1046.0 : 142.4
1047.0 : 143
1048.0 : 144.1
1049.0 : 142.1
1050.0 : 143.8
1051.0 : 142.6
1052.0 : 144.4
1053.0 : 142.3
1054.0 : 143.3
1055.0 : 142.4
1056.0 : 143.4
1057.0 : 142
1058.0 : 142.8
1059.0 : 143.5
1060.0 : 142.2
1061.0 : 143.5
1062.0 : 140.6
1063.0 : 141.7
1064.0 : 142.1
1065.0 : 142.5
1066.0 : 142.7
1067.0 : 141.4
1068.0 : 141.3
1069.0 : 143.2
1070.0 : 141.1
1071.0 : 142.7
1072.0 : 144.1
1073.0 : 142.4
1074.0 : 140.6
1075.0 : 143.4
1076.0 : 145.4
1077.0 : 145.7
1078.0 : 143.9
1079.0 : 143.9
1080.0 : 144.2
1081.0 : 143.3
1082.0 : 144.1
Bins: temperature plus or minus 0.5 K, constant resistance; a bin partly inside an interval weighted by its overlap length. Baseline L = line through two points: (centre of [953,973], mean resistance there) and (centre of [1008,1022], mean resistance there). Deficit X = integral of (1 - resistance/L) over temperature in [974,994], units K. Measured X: 0.2 K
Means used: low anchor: 141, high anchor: 143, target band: 141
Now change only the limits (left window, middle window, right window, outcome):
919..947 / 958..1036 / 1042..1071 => -0.75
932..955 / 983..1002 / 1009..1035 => 0.07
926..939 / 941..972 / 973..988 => -0.29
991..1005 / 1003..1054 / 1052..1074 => -0.13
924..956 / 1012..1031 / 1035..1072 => -0.28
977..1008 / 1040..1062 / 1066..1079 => -0.02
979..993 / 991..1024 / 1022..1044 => -0.23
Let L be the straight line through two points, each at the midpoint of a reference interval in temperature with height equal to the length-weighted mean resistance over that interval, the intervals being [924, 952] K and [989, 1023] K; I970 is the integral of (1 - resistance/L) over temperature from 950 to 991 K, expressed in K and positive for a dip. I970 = -0.15 K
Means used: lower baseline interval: 139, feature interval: 141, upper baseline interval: 142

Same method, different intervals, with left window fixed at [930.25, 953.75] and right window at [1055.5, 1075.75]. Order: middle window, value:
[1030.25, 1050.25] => -0.1 K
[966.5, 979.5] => -0.1 K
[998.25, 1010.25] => -0.1 K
